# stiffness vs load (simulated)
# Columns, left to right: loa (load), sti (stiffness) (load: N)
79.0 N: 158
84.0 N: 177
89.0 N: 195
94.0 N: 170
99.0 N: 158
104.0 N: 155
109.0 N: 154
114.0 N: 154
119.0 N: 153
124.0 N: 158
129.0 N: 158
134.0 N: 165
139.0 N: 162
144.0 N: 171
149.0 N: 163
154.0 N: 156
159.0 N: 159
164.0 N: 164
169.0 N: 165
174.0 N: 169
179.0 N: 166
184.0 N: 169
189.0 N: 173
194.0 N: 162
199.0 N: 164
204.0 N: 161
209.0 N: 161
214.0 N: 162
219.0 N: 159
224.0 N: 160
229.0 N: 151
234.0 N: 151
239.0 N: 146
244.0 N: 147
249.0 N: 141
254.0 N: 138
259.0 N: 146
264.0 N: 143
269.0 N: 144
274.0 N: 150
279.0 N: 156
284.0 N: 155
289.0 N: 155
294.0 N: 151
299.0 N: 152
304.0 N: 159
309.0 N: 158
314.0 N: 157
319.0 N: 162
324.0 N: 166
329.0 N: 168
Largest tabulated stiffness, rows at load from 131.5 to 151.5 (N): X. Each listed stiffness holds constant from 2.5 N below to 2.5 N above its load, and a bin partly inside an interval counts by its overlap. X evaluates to 171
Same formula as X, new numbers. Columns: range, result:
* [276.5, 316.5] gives 159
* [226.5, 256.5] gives 151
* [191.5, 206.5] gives 164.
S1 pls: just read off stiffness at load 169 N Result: 165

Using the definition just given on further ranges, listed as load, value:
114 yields 154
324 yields 166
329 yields 168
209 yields 161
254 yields 138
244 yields 147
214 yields 162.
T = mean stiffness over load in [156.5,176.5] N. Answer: 164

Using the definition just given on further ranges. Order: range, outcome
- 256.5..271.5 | 144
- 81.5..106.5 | 171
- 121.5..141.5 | 161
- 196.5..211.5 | 162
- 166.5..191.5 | 168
